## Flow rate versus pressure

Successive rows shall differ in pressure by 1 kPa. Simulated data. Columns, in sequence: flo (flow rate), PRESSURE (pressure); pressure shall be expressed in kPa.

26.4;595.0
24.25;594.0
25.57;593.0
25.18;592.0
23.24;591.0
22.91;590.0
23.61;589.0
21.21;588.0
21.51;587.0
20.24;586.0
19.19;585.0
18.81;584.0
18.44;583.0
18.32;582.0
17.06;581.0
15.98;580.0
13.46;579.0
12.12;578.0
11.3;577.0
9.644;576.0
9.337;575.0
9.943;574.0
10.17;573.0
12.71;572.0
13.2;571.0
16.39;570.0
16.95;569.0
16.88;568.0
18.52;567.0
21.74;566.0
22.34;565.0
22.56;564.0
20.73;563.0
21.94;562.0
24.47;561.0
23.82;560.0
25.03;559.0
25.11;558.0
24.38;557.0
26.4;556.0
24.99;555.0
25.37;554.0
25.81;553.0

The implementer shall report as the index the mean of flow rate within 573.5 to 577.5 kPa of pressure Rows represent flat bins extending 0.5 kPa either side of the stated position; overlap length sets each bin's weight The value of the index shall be 10.1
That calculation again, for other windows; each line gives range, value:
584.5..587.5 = 20.3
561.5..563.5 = 21.3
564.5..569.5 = 19.3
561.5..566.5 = 21.9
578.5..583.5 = 16.7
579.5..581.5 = 16.5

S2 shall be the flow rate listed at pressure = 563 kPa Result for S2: 20.73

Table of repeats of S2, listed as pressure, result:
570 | 16.39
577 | 11.3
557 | 24.38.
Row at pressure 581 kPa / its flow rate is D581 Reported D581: 17.06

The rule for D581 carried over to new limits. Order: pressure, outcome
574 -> 9.943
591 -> 23.24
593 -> 25.57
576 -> 9.644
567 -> 18.52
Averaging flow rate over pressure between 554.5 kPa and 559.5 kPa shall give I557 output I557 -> 25.2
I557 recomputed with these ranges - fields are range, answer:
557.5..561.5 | 24.6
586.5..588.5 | 21.4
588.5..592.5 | 23.7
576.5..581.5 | 14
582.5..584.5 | 18.6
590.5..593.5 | 24.7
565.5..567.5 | 20.1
